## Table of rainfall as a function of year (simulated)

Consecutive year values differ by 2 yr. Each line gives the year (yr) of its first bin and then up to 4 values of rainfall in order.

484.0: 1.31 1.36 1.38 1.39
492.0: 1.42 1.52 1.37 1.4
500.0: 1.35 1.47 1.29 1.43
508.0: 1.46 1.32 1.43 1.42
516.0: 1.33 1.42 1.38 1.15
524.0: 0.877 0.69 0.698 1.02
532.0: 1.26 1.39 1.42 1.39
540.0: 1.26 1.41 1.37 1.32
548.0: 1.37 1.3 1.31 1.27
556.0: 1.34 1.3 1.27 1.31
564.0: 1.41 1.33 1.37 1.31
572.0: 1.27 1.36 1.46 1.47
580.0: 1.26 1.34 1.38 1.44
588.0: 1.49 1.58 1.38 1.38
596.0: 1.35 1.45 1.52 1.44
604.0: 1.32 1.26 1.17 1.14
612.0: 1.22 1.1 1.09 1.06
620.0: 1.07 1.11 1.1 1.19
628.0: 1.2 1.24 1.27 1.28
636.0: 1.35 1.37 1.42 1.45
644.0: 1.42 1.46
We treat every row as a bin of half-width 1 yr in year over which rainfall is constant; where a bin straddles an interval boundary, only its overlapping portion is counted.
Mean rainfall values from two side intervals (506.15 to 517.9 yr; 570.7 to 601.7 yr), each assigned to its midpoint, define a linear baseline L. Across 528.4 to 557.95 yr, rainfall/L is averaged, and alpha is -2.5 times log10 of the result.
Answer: 0.08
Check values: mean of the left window 1.4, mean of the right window 1.41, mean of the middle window 1.3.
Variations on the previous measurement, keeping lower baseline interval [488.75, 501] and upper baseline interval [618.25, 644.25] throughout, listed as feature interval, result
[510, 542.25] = 0.128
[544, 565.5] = 0.015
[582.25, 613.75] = -0.055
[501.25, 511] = 0.003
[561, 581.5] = -0.026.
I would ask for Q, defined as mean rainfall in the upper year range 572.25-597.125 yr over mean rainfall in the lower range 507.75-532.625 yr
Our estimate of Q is 1.19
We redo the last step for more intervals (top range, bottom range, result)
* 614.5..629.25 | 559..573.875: 0.84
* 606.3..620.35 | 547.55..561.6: 0.87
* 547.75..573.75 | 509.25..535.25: 1.11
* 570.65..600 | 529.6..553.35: 1.06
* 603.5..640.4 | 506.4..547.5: 0.96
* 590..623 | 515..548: 1.04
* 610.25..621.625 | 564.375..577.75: 0.82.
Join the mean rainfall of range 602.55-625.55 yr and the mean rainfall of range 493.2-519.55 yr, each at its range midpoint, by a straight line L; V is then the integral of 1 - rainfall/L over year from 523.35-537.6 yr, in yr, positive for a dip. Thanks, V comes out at 2.9 yr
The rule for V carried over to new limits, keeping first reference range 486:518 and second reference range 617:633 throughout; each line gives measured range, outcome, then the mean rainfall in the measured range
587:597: -1.8 yr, 1.44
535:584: -2.3 yr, 1.34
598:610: -1.4 yr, 1.33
